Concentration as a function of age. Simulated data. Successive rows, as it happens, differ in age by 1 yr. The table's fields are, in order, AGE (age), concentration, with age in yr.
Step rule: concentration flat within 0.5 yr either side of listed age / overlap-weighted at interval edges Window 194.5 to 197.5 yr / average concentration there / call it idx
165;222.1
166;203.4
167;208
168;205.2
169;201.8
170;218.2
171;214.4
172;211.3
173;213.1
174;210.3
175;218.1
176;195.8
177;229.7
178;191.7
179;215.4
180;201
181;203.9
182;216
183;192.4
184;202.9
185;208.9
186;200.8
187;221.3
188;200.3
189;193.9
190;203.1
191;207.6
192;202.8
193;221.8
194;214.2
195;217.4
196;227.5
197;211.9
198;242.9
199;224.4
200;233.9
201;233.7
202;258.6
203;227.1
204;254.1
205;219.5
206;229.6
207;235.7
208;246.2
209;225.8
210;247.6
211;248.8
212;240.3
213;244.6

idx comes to 219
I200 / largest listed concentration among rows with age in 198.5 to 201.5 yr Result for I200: 233.9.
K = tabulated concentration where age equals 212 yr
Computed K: 240.3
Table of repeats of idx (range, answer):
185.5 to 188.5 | 207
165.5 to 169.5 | 205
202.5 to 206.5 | 233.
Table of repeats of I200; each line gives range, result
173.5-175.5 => 218.1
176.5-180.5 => 229.7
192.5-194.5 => 221.8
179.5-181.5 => 203.9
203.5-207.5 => 254.1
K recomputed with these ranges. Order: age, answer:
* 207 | 235.7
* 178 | 191.7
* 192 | 202.8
